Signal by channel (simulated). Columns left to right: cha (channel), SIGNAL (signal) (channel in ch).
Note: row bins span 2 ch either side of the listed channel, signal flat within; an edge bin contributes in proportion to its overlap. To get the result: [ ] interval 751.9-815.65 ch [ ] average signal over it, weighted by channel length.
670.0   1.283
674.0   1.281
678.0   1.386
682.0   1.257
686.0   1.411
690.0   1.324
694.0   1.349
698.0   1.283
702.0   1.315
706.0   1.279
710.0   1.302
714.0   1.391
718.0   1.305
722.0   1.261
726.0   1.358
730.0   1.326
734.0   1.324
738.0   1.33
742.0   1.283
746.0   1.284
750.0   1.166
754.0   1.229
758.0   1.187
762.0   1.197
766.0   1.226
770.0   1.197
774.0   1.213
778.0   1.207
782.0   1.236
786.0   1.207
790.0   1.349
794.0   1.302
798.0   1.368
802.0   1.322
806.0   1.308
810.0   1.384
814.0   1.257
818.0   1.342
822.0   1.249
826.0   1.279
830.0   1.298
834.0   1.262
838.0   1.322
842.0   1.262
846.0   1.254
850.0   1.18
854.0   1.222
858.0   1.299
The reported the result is 1.26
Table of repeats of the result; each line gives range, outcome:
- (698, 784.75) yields 1.27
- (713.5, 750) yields 1.31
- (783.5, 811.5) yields 1.32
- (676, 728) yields 1.32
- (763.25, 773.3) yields 1.21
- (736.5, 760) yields 1.24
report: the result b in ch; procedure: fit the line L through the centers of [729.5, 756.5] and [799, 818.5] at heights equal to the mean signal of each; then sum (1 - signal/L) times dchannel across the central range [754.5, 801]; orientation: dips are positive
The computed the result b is 1.9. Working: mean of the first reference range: 1.27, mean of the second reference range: 1.32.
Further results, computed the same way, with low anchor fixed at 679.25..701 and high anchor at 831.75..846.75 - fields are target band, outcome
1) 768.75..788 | 1.3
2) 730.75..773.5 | 2.0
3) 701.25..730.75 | 0.0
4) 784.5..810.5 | -0.6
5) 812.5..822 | 0.0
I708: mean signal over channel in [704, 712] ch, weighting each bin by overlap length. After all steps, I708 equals 1.29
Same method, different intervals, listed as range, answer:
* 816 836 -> 1.29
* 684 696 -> 1.36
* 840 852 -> 1.23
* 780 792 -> 1.26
